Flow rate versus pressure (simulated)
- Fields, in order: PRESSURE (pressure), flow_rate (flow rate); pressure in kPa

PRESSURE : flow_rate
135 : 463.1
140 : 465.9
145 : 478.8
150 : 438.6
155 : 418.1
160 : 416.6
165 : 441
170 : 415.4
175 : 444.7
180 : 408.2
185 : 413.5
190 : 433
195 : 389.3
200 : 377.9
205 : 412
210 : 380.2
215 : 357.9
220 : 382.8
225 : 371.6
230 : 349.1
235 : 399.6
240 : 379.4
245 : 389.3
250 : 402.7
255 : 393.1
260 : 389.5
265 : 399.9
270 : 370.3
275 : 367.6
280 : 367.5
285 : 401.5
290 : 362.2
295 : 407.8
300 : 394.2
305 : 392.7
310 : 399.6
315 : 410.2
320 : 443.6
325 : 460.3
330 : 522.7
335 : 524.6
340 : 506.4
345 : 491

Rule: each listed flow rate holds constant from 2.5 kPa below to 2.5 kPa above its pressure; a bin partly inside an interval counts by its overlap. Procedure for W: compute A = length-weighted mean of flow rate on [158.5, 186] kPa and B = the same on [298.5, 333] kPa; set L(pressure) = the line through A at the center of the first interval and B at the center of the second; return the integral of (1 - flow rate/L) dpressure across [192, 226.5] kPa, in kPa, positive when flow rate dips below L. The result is 3.6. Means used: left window 424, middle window 383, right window 434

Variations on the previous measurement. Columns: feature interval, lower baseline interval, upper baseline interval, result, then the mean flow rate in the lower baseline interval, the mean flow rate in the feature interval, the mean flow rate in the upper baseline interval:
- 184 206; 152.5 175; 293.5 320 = 0.9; 425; 404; 405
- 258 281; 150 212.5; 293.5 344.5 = 3.0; 414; 379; 449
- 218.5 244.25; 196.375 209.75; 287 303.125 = 0.9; 392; 377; 389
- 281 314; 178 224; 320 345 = 5.4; 394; 393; 496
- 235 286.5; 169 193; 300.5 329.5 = 4.7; 423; 386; 426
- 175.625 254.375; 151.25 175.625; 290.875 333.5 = 6.6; 426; 391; 429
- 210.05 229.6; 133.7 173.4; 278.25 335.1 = 2.8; 442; 370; 420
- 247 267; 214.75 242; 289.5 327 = -0.4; 375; 396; 411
